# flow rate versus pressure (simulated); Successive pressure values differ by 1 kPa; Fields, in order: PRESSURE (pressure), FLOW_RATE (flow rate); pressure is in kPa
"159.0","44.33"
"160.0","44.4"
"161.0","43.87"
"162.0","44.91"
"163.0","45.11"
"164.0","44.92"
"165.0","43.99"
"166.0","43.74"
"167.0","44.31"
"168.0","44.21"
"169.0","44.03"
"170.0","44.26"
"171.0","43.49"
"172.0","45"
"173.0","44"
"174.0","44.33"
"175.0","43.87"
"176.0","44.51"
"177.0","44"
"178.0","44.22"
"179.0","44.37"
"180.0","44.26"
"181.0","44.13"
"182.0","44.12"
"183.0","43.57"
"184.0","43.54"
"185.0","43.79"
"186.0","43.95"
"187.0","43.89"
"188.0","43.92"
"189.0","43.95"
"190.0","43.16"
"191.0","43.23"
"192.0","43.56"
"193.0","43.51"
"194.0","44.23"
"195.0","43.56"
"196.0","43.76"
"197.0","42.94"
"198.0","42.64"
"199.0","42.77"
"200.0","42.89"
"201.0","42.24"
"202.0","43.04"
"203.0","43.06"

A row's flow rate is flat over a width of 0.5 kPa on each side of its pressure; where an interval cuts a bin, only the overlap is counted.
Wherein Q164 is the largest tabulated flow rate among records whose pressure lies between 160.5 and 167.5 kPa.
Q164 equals 45.11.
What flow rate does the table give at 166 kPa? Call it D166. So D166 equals 43.74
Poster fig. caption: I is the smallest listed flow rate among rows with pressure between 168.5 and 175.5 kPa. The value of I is 43.49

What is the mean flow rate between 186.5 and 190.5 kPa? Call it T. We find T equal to 43.7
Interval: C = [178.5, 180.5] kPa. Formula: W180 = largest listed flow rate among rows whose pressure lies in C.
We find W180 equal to 44.37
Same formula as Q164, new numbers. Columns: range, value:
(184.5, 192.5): 43.95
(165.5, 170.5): 44.31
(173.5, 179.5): 44.51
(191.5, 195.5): 44.23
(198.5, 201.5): 42.89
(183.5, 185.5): 43.79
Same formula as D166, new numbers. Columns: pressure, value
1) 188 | 43.92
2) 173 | 44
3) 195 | 43.56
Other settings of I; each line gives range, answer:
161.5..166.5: 43.74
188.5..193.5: 43.16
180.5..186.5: 43.54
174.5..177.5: 43.87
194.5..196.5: 43.56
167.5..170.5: 44.03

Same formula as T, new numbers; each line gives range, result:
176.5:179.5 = 44.2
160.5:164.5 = 44.7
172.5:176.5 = 44.2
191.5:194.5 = 43.8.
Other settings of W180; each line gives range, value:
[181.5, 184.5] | 44.12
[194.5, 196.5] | 43.76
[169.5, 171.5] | 44.26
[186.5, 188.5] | 43.92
